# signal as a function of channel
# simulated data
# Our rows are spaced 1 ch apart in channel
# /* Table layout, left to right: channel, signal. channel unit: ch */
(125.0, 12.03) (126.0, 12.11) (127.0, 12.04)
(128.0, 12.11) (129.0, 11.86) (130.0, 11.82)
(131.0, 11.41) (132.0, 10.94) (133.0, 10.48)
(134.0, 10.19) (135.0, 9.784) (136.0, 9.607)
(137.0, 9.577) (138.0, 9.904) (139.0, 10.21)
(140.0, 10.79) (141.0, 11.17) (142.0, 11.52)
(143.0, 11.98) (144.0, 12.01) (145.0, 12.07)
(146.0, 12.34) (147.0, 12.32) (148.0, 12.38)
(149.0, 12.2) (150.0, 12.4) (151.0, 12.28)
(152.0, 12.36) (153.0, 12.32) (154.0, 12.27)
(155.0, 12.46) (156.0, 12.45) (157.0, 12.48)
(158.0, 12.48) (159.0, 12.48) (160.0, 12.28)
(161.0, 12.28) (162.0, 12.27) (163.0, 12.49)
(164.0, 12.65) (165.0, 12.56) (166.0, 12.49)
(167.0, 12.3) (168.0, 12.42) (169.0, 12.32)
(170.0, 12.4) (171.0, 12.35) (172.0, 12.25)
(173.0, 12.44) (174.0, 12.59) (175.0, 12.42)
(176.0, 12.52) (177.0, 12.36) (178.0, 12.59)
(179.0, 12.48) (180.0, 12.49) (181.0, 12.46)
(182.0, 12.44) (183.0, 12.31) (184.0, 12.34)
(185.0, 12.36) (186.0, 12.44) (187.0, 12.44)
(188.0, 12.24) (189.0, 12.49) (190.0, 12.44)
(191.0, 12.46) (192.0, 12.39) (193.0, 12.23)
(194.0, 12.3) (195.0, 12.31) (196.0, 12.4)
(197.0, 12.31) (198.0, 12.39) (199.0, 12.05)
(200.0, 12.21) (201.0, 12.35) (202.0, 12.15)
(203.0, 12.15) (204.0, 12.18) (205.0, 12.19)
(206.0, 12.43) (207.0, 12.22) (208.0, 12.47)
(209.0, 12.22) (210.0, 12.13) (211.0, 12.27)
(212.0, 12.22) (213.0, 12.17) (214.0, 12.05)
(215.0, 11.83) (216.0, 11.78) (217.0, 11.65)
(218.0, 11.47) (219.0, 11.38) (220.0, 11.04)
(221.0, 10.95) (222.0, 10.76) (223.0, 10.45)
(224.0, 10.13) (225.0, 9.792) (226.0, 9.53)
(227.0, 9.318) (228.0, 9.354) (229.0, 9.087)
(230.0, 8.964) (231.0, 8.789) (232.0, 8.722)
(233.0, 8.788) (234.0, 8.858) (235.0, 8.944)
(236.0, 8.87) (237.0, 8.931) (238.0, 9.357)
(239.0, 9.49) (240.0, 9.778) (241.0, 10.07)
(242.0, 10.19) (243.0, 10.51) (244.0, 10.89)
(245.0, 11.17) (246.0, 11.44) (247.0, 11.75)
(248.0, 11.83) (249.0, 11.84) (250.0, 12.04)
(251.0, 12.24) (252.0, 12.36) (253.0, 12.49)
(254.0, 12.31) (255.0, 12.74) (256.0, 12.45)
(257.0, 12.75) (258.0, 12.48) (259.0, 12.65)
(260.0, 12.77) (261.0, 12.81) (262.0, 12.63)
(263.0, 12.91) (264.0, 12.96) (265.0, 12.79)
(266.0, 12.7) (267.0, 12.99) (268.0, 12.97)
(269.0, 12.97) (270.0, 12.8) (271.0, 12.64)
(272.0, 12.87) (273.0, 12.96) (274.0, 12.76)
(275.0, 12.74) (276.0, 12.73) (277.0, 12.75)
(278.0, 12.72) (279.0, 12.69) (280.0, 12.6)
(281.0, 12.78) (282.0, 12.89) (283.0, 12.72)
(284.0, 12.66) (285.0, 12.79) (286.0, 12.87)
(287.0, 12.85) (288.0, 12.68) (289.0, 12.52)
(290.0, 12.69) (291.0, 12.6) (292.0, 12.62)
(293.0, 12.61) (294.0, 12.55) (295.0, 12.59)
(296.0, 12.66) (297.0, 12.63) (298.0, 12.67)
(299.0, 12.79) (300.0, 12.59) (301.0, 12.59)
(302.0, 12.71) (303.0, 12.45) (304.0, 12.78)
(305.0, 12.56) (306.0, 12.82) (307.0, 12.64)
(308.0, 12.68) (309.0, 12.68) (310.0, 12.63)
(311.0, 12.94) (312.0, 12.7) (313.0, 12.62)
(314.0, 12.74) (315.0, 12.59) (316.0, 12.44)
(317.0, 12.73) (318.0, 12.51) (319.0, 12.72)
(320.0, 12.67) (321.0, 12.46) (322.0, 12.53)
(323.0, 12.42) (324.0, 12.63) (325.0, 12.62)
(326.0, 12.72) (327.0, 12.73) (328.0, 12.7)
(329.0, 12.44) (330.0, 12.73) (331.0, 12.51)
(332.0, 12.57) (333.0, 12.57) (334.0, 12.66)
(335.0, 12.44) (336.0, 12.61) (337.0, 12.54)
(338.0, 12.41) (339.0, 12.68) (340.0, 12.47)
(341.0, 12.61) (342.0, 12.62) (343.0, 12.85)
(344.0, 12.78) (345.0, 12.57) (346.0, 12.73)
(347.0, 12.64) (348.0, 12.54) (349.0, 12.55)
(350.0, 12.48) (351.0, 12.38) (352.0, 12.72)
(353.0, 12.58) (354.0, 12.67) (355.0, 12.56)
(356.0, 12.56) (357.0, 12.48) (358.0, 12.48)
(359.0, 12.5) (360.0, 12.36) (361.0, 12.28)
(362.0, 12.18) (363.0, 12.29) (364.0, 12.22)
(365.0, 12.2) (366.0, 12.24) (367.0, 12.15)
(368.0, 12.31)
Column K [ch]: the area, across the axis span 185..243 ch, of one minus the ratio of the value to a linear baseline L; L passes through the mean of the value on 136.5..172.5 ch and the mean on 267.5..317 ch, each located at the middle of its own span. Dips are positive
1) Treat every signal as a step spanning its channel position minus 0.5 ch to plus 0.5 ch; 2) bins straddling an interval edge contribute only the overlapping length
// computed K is 5.56 ch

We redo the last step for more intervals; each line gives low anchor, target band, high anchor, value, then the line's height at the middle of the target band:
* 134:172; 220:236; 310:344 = 3.51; 12.2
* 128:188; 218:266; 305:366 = 5.23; 12.3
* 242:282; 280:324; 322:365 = -0.62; 12.5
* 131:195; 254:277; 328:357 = -0.78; 12.3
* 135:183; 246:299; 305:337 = -0.72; 12.5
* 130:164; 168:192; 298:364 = -1.20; 11.8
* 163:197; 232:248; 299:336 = 3.26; 12.5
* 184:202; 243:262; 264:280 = 0.83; 12.7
